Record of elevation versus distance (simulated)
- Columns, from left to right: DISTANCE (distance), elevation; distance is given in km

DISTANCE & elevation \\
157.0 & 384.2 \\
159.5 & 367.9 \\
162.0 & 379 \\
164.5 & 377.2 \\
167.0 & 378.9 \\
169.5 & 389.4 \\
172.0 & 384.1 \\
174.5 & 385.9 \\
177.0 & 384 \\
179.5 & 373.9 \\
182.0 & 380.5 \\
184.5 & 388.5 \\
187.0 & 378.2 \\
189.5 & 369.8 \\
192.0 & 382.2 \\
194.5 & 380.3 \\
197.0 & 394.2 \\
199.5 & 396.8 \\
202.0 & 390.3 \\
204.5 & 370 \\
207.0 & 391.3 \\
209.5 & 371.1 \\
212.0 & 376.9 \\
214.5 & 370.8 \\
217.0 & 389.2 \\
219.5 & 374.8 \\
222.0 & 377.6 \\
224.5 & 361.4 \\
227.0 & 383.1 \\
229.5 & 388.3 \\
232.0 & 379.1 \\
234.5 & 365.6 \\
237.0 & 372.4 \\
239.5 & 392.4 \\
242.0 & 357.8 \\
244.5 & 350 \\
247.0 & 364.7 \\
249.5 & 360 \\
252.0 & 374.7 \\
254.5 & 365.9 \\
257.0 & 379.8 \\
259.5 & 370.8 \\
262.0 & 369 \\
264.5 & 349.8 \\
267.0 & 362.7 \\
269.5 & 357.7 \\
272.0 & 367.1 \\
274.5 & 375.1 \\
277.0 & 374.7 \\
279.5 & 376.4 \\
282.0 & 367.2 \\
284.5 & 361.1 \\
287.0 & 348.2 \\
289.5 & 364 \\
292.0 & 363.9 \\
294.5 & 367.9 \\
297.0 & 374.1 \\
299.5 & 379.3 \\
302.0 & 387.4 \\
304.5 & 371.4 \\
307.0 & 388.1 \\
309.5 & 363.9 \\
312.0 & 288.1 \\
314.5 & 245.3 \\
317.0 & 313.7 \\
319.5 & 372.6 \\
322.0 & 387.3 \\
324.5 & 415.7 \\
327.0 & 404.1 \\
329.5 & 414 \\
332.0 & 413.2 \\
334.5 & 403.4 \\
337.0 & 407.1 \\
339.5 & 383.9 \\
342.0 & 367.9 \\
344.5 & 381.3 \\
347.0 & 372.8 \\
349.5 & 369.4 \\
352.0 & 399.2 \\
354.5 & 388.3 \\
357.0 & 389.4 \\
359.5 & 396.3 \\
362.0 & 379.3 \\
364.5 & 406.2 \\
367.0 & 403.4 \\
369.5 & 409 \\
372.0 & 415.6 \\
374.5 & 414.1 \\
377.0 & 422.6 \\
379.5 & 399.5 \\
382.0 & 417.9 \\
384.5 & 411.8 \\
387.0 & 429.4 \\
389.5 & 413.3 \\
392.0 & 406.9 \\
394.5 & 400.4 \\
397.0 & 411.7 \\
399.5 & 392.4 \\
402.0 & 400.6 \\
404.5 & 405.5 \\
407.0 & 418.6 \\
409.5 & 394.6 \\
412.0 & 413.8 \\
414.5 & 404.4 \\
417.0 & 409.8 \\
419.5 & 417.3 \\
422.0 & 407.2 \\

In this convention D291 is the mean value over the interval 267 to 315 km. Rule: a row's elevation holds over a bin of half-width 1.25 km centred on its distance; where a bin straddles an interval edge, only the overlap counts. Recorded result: 361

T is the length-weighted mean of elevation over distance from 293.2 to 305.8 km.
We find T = 376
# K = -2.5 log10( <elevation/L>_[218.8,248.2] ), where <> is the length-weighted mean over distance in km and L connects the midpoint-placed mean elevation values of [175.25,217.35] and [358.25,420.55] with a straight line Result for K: 0.04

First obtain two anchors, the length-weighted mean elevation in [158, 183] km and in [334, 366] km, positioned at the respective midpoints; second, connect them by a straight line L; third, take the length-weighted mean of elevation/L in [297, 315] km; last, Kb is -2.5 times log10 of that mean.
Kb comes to 0.10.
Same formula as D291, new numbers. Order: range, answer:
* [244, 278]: 366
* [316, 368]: 389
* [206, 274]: 371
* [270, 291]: 366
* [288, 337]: 370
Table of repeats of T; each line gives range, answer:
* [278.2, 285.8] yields 368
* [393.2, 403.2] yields 401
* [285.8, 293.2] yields 359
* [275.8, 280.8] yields 375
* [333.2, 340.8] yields 398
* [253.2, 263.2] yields 371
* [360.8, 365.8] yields 393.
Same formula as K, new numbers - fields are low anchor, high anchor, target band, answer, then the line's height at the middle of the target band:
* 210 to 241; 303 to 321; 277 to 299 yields -0.057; 348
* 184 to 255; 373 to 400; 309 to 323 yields 0.215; 397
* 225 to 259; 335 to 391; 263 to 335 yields 0.050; 385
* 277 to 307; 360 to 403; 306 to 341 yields 0.036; 383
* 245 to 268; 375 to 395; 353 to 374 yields 0.017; 405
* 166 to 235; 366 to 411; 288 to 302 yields 0.068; 395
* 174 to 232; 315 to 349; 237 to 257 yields 0.041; 382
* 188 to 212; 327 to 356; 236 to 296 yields 0.059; 387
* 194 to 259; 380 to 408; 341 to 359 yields 0.052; 401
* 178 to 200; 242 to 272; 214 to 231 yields -0.014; 373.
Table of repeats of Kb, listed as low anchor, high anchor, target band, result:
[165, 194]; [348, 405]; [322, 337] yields -0.03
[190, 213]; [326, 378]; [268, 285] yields 0.06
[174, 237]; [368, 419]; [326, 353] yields 0.02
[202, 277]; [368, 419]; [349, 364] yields 0.03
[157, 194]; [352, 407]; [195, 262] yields 0.03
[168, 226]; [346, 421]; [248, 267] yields 0.06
